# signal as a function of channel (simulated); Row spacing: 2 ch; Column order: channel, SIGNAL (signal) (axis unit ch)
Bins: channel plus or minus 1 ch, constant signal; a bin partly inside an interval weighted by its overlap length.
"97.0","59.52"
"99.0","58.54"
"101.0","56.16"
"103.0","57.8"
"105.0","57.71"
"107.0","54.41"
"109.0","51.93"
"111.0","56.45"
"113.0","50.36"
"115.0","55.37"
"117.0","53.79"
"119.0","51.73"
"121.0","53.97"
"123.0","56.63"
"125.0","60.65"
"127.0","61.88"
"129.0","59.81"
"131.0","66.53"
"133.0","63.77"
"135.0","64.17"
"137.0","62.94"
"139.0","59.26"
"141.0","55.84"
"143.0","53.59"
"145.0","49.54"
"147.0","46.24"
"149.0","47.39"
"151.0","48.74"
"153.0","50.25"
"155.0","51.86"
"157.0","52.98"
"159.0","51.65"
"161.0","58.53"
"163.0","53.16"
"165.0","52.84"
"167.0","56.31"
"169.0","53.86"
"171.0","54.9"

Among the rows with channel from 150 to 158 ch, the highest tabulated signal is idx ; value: 52.98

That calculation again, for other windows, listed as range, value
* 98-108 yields 58.54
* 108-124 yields 56.63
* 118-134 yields 66.53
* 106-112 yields 56.45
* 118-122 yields 53.97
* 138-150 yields 59.26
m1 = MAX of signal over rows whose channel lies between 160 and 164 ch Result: 58.53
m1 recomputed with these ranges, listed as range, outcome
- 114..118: 55.37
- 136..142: 62.94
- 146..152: 48.74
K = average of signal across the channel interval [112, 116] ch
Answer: 52.9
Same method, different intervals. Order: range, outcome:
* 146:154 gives 48.2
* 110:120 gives 53.5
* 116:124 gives 54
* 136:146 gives 56.2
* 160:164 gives 55.8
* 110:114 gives 53.4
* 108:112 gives 54.2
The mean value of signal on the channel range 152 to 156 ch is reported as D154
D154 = 51.1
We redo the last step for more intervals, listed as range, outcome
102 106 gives 57.8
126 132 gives 62.7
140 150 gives 50.5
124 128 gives 61.3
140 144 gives 54.7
